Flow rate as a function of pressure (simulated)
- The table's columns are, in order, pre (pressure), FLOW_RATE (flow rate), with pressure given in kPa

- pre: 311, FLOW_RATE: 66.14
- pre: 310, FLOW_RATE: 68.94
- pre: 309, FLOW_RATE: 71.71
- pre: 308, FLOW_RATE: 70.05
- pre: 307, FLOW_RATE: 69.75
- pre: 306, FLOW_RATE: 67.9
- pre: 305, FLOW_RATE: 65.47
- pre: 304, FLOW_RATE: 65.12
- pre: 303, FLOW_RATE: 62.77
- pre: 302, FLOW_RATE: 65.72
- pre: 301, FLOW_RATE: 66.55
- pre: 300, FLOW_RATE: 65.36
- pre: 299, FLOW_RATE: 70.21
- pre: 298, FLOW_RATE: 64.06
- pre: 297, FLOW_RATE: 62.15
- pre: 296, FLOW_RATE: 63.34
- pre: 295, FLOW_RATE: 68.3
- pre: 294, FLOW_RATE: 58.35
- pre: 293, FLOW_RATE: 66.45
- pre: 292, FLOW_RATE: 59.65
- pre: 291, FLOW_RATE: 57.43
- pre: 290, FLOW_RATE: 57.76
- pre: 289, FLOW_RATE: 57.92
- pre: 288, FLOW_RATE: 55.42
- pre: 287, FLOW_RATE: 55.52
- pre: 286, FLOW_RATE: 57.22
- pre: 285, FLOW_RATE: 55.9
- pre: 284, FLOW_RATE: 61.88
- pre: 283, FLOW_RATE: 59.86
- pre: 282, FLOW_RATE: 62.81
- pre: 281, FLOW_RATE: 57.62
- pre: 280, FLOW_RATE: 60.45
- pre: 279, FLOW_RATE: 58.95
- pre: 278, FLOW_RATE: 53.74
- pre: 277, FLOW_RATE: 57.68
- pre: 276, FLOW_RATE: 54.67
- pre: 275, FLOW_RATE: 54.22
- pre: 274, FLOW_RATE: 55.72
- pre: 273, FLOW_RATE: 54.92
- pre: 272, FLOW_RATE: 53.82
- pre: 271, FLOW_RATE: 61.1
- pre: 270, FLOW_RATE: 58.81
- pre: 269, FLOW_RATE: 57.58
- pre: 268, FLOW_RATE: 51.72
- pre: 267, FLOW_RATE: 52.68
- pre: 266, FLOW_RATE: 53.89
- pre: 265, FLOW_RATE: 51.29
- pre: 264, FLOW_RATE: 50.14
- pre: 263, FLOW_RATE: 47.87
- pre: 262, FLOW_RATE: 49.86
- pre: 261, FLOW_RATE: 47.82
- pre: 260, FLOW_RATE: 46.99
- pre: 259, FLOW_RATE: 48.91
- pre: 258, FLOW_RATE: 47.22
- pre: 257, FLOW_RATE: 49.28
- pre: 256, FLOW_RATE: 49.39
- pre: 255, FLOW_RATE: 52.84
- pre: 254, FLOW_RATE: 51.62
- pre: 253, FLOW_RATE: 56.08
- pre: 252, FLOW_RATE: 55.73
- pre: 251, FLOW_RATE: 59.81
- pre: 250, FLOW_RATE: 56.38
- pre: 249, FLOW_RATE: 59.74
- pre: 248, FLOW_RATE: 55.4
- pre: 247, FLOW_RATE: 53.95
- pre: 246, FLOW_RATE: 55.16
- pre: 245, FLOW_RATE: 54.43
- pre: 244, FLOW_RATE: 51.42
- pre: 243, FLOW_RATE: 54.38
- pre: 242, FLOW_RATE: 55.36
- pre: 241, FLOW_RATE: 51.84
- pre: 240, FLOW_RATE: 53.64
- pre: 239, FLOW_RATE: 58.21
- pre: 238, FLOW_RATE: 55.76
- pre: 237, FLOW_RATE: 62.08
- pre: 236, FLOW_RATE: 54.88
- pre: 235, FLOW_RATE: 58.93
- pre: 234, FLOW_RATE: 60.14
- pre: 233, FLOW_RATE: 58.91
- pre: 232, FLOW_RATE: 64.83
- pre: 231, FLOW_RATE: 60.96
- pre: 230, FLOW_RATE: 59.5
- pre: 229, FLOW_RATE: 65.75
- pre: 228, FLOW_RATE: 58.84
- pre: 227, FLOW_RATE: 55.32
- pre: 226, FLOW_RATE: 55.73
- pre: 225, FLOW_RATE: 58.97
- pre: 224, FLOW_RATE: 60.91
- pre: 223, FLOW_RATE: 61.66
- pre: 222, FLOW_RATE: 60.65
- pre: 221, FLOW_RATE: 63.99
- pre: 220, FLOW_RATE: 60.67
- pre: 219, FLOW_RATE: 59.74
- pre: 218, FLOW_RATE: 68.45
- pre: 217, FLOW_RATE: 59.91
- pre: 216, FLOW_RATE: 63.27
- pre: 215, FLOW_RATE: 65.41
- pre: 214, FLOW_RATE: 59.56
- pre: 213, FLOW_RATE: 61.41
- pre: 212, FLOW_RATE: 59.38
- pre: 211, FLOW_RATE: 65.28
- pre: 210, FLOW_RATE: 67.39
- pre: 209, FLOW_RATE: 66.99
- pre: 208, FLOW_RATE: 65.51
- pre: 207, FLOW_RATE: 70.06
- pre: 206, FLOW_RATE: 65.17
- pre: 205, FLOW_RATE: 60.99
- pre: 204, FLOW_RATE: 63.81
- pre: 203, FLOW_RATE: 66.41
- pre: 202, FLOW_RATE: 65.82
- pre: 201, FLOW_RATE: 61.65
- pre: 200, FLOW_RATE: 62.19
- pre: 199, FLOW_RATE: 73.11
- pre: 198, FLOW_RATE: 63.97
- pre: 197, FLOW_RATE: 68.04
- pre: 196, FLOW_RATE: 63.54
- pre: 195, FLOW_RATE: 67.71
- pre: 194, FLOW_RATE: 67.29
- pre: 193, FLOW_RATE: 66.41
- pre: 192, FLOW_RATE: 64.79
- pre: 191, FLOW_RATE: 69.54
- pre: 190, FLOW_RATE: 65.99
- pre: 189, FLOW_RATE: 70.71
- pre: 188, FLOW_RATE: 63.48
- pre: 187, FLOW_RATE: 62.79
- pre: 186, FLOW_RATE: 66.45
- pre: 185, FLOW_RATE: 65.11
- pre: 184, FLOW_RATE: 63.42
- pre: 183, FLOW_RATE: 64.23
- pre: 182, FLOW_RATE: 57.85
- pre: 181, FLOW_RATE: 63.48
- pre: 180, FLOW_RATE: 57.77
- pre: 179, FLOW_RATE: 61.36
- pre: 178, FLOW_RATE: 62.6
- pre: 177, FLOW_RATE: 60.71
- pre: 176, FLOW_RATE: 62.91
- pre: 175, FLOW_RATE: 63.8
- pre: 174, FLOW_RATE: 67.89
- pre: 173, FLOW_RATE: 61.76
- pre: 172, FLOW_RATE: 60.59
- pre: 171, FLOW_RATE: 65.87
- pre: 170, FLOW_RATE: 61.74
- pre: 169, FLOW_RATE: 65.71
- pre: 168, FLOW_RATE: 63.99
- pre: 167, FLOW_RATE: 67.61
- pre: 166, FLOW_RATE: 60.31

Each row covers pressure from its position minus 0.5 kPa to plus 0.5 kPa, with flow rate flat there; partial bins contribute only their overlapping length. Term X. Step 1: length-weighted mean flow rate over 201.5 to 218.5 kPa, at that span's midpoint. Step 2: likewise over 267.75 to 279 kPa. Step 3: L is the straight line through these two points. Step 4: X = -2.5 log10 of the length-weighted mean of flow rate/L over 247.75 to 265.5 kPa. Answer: 0.125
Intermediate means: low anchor 64.4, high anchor 56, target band 52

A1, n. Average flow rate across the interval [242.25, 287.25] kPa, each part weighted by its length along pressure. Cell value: 54.6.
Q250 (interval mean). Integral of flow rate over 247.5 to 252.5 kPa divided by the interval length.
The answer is 57.4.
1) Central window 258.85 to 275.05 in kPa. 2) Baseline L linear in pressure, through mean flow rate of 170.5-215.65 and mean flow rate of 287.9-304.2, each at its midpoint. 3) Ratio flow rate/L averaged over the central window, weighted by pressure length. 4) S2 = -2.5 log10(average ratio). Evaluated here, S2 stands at 0.20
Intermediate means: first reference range 64.4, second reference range 62.9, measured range 52.8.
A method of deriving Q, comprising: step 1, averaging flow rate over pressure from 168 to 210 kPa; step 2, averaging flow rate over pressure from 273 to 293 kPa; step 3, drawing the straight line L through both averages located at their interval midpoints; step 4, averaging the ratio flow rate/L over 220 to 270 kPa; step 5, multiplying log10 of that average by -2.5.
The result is 0.09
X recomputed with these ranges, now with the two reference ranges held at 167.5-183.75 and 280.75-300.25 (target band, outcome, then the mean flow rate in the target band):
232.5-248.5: 0.106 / 55.9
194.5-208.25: -0.056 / 65.6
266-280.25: 0.095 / 56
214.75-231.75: 0.013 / 61.2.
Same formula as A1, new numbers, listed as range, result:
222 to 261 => 56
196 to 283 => 58.3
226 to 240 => 59.2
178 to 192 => 64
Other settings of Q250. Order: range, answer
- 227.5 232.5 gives 62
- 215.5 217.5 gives 61.6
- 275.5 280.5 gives 57.1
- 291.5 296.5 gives 63.2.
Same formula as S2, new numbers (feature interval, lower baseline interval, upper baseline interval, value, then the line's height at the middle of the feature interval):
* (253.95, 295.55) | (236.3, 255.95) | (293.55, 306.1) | 0.10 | 60.5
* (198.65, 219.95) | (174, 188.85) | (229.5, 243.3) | -0.07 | 60.4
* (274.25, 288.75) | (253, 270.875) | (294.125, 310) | 0.02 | 58.7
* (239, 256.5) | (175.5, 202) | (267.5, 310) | 0.14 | 62.4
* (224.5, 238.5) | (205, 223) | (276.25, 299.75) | 0.06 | 62.7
